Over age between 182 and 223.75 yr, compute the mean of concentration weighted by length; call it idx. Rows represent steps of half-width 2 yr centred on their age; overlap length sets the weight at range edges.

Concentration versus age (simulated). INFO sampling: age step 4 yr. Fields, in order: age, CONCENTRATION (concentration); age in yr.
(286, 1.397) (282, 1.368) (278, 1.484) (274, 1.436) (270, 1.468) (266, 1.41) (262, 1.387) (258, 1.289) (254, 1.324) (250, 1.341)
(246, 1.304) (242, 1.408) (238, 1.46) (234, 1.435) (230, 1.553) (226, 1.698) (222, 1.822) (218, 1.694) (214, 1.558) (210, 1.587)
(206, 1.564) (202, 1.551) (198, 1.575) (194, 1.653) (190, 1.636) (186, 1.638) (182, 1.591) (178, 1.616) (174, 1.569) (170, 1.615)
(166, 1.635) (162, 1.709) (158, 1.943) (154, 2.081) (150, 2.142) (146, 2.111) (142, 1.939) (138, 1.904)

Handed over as 1.62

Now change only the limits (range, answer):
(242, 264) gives 1.34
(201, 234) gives 1.62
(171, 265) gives 1.53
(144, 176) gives 1.85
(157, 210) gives 1.63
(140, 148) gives 2.03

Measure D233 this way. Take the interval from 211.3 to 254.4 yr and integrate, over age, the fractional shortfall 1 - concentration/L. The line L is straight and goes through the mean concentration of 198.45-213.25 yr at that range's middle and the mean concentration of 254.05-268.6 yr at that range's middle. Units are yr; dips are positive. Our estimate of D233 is -1.4 yr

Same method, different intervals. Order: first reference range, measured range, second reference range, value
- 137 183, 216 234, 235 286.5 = -1.4 yr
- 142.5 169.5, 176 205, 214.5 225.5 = 3.3 yr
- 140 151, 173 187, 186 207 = 1.2 yr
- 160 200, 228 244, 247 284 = 0.1 yr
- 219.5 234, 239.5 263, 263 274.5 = 2.8 yr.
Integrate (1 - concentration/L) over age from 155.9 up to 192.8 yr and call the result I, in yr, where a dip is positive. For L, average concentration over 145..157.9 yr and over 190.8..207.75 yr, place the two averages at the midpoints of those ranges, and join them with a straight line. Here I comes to 3.7 yr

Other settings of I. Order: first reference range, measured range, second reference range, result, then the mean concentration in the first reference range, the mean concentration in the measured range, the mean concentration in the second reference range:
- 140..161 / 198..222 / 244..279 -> 0.98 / 2.03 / 1.61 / 1.38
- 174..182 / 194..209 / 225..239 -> -0.08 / 1.6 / 1.58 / 1.53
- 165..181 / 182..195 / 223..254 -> -0.51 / 1.61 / 1.63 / 1.46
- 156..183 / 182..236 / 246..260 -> -4.00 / 1.67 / 1.61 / 1.32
